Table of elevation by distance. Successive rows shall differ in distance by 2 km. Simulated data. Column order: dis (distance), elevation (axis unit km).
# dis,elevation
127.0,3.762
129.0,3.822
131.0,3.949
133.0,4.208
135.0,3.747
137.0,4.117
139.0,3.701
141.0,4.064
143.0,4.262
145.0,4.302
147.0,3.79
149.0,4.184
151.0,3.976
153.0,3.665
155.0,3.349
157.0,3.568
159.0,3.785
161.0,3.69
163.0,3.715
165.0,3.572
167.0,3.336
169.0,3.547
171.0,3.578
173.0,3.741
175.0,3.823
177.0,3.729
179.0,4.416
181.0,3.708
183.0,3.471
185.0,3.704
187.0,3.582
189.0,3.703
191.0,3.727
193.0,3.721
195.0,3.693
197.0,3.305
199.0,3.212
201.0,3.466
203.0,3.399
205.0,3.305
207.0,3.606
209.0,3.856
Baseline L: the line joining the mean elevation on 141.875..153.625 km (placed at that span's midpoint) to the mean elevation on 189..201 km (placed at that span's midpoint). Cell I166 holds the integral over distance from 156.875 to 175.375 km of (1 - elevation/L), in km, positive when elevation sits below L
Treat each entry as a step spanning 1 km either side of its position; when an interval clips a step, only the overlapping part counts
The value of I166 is 1.0 km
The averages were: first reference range 4.04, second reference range 3.54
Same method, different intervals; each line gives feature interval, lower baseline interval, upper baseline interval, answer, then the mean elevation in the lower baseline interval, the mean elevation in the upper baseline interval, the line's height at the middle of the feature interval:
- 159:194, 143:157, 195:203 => -0.8 km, 3.88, 3.38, 3.61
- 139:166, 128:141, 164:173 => -0.8 km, 3.93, 3.53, 3.72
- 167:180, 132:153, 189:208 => -0.1 km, 4.02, 3.5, 3.73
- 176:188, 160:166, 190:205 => -0.7 km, 3.66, 3.49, 3.57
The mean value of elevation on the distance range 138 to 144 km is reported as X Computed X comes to 4.01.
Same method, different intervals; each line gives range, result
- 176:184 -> 3.83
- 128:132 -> 3.89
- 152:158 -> 3.53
